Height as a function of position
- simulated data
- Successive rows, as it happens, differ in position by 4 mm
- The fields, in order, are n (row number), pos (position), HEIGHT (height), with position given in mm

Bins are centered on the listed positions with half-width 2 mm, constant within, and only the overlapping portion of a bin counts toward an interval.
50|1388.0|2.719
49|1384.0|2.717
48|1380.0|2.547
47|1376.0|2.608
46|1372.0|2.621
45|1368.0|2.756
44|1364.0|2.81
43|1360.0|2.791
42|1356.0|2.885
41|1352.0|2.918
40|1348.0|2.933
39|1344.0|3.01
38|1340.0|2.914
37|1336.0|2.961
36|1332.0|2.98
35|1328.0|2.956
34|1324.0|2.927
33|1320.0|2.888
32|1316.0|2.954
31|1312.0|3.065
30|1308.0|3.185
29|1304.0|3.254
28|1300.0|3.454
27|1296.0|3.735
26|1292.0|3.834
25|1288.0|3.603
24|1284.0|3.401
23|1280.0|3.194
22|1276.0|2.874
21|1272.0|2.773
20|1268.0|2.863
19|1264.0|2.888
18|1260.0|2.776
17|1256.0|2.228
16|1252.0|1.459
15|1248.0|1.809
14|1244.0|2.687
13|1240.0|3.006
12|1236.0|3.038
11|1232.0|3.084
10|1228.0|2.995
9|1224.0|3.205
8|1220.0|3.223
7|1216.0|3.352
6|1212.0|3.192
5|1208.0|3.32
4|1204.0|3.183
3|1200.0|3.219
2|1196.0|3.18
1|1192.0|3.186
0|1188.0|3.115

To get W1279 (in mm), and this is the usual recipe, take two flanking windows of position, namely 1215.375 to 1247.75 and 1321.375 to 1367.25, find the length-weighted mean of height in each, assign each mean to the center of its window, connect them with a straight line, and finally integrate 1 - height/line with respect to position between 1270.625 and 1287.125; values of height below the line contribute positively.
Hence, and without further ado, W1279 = -0.8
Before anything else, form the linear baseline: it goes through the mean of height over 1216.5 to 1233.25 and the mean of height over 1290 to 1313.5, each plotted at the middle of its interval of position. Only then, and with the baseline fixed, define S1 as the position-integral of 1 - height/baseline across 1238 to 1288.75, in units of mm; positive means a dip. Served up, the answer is 8.9 mm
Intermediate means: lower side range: 3.15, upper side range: 3.43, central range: 2.71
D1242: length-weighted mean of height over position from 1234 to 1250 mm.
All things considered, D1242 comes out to 2.63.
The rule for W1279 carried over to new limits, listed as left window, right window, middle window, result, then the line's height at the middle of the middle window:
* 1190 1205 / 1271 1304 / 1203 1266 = 8.2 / 3.27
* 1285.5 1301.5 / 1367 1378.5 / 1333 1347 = 0.5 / 3.06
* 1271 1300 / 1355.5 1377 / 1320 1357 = 0.2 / 2.96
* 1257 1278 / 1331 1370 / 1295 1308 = -2.6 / 2.84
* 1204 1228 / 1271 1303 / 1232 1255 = 5.8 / 3.29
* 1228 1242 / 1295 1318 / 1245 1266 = 5.7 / 3.1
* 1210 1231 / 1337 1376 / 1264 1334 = -4.2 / 2.99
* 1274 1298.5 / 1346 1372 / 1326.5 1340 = 0.4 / 3.05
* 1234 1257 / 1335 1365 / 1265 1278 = -1.7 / 2.51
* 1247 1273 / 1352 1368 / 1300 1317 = -3.6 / 2.61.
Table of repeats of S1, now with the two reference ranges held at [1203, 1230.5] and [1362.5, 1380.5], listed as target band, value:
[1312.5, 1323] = -0.3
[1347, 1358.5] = -0.7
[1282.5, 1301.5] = -4.3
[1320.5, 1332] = -0.4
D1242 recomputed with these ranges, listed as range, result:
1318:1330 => 2.92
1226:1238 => 3.04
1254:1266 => 2.63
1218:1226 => 3.21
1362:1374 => 2.73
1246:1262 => 2.07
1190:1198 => 3.18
